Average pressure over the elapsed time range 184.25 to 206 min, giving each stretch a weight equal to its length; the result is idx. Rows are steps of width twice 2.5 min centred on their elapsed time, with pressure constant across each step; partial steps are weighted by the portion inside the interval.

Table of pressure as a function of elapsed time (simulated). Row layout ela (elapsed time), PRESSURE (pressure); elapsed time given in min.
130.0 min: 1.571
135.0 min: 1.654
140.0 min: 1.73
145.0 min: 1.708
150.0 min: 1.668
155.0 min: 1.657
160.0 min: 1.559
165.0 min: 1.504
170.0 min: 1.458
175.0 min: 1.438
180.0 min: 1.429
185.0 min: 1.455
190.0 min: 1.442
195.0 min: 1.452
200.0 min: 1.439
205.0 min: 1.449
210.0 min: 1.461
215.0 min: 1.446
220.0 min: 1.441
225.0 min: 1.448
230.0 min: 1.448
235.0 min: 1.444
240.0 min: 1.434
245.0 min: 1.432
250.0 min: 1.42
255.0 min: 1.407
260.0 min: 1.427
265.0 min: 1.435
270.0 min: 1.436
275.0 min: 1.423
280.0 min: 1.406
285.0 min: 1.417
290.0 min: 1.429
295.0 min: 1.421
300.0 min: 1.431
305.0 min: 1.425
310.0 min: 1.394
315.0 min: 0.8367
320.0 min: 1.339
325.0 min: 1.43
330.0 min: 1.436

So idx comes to 1.45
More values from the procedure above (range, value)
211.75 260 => 1.44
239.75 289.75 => 1.42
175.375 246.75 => 1.44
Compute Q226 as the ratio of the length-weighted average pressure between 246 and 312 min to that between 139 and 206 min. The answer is 0.93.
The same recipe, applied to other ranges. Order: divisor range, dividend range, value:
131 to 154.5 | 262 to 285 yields 0.85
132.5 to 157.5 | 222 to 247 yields 0.86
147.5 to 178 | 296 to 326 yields 0.85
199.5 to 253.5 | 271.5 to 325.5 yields 0.94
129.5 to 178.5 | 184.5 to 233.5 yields 0.91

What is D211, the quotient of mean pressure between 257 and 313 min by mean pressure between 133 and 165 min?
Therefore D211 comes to 0.9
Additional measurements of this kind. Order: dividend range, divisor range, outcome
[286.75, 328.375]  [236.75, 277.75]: 0.94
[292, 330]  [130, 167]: 0.81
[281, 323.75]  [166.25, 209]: 0.93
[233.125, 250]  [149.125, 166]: 0.90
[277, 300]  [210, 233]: 0.98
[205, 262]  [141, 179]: 0.92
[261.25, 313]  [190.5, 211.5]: 0.98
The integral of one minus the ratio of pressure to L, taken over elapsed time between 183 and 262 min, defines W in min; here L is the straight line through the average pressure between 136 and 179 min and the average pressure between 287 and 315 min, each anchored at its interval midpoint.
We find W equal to 2.5 min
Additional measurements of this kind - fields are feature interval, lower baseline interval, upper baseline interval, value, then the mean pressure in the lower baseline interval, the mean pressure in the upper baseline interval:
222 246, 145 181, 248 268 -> 0.2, 1.55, 1.42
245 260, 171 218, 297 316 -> -0.5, 1.45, 1.31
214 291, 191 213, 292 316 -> -2.2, 1.45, 1.33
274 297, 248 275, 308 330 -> -1.0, 1.42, 1.27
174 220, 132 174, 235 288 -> 2.7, 1.61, 1.42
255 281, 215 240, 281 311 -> 0.1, 1.44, 1.42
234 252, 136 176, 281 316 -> 0.3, 1.6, 1.36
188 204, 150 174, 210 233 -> 0.5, 1.55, 1.45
